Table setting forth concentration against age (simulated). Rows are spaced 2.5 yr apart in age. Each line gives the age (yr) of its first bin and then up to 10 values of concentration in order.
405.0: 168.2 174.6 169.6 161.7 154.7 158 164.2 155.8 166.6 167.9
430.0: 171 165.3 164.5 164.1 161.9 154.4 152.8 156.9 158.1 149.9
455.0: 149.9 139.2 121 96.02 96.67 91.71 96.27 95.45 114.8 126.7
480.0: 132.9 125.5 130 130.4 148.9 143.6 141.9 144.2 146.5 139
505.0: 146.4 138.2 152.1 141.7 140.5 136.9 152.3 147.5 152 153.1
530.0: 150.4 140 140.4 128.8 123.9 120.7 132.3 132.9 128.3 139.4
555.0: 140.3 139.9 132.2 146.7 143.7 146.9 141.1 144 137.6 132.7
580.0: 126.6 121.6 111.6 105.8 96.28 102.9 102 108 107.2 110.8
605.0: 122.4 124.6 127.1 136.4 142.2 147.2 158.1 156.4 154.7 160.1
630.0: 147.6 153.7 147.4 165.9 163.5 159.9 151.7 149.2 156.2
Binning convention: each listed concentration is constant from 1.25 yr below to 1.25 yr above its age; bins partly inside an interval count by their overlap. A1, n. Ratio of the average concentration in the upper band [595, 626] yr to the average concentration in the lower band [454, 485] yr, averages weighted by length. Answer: 1.1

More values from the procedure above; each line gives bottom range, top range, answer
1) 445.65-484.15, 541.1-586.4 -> 1.08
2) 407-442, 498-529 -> 0.89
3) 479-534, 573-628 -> 0.89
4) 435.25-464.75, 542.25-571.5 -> 0.95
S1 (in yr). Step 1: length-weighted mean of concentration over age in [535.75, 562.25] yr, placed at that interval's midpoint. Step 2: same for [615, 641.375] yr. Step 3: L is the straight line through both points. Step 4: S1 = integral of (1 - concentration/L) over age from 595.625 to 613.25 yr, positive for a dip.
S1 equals 3.6 yr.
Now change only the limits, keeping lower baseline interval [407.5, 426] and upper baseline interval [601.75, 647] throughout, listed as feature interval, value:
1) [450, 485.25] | 8.55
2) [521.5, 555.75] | 3.43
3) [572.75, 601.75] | 6.71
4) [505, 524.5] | 1.29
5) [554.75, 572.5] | 1.10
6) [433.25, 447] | 0.08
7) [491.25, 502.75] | 0.94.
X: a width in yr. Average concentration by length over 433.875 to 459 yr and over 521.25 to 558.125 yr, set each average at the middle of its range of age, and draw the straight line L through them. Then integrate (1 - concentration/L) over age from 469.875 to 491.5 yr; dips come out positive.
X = 3.6 yr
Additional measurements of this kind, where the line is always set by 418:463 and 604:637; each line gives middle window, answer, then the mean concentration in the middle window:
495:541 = 2.2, 143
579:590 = 2.5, 114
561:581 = 1.0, 140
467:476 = 3.1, 99.8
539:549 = 1.4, 128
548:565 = 1.2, 138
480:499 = 1.8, 138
